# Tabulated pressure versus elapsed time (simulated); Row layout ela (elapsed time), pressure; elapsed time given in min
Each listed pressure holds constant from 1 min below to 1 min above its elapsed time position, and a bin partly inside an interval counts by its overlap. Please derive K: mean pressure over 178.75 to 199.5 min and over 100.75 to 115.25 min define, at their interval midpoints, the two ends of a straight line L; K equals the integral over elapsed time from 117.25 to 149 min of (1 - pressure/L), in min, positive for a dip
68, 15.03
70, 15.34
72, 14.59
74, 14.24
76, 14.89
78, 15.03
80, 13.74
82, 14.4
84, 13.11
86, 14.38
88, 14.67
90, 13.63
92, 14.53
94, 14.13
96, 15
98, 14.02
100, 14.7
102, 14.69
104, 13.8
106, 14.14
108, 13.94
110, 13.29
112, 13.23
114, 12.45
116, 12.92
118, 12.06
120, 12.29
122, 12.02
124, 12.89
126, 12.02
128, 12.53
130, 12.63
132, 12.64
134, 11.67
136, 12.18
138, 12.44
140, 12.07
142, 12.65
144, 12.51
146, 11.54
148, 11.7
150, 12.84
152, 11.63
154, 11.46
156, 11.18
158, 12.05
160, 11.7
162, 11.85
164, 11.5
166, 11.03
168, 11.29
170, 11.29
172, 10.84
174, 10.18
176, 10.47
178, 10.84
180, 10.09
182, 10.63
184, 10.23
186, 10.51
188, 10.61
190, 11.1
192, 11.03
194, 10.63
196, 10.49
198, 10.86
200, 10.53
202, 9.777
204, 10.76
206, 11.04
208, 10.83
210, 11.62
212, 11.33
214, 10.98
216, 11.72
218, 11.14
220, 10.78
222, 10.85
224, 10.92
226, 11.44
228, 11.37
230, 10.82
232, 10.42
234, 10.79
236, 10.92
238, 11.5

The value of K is 1.17 min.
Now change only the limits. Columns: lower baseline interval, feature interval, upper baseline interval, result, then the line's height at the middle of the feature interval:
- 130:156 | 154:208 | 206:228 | 3.46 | 11.6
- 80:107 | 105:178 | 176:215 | 2.97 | 12.6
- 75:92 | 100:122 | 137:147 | 0.05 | 13.3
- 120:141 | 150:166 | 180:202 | -0.18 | 11.5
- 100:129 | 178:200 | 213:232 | 2.01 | 11.7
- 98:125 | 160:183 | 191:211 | 1.30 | 11.6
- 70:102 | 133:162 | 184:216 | 1.13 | 12.5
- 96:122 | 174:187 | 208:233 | 1.64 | 12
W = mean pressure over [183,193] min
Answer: 10.7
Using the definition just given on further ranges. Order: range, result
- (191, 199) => 10.8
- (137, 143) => 12.4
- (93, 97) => 14.6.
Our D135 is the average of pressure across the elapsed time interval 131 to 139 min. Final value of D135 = 12.2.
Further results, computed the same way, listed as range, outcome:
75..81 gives 14.6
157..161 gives 11.9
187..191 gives 10.9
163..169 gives 11.3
